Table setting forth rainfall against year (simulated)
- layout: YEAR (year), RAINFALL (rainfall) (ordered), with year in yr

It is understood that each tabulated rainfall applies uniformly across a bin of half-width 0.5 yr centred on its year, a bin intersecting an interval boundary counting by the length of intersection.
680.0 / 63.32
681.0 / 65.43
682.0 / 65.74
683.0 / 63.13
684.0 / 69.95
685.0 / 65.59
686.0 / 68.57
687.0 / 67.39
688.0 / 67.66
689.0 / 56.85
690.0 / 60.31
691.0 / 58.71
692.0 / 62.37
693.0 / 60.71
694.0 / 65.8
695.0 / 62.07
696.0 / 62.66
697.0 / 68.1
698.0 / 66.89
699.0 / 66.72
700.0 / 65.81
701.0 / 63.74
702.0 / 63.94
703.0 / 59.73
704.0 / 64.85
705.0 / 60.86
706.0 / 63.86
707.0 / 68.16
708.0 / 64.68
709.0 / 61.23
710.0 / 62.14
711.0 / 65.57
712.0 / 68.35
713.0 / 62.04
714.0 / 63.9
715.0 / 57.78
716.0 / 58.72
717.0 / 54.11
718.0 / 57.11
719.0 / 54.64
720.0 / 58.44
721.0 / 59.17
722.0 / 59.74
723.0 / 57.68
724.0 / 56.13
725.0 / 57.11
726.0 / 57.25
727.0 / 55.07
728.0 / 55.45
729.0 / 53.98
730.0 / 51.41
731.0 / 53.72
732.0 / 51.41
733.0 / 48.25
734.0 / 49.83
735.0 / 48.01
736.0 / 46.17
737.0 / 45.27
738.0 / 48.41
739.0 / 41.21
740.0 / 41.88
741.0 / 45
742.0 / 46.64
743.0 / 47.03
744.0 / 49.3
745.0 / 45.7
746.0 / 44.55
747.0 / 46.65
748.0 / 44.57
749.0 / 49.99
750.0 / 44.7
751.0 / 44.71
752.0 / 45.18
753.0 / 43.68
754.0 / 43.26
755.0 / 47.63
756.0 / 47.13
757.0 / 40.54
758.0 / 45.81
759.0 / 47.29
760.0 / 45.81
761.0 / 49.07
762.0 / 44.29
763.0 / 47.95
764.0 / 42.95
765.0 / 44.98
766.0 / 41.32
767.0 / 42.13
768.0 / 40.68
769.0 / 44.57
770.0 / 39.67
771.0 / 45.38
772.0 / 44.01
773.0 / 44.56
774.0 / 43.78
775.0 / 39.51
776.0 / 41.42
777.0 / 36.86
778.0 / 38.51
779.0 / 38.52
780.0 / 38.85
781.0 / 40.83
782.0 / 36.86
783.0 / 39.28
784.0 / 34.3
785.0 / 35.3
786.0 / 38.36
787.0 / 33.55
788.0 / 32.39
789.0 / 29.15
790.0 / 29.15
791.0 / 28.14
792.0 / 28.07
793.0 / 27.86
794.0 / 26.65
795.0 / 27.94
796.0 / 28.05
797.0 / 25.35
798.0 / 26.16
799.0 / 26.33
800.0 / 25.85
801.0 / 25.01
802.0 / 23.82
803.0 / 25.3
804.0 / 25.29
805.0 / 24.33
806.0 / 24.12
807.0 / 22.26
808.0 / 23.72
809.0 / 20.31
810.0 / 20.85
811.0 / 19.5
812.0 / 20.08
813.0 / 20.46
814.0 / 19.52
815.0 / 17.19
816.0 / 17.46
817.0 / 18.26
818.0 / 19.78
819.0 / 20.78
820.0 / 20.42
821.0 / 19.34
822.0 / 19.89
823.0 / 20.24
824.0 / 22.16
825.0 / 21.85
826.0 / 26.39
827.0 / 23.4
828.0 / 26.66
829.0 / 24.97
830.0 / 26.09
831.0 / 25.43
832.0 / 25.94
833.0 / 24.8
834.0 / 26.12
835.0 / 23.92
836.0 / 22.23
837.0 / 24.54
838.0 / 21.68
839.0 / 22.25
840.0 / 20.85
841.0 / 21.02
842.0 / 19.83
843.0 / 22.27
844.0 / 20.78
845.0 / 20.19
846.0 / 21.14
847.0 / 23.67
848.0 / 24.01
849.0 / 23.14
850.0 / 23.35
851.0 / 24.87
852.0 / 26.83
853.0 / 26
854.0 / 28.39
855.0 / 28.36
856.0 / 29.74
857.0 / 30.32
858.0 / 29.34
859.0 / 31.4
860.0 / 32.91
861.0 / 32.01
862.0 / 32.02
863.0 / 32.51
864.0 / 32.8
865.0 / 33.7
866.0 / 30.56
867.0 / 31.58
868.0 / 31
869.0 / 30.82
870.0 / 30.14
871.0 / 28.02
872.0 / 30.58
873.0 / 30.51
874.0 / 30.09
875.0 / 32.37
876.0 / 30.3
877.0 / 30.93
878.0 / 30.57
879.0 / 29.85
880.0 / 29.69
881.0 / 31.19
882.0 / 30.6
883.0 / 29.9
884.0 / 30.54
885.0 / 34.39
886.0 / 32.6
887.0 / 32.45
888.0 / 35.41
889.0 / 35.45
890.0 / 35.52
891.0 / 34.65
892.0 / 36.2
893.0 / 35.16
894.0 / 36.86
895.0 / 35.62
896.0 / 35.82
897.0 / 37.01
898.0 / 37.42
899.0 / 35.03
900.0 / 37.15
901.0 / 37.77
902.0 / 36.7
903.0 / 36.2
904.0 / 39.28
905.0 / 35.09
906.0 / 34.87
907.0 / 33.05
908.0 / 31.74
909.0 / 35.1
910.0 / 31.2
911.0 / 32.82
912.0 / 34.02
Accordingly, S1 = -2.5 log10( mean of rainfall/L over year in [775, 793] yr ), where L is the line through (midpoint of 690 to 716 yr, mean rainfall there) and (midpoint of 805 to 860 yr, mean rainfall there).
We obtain 0.10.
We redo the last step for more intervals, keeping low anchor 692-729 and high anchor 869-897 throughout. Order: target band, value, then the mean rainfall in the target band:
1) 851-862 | 0.244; 29.4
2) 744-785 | 0.209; 43.2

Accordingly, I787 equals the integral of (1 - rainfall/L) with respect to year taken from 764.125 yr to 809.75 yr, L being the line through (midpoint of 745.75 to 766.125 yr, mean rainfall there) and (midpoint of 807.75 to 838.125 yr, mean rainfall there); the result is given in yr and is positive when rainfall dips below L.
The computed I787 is 2.24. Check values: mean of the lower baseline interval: 45.4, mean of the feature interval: 33.3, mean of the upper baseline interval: 22.1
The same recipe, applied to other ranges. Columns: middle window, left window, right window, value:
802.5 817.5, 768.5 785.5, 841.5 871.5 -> 5.91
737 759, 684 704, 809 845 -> 0.65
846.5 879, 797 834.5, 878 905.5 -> 0.62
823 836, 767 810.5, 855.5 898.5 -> 3.16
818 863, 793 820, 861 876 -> 4.75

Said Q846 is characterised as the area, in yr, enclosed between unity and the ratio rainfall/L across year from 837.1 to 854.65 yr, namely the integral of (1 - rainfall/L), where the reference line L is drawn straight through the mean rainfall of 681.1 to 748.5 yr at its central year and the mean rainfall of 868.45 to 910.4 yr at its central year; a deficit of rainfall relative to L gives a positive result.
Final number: 7.3 yr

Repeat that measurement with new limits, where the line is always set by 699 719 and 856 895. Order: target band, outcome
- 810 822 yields 6.6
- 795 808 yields 5.8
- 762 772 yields 1.6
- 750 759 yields 1.5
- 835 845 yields 4.3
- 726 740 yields 2.0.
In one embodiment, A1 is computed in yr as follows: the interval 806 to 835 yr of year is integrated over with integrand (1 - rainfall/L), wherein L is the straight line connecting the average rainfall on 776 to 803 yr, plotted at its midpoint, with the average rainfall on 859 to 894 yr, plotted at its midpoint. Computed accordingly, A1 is 8.9 yr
